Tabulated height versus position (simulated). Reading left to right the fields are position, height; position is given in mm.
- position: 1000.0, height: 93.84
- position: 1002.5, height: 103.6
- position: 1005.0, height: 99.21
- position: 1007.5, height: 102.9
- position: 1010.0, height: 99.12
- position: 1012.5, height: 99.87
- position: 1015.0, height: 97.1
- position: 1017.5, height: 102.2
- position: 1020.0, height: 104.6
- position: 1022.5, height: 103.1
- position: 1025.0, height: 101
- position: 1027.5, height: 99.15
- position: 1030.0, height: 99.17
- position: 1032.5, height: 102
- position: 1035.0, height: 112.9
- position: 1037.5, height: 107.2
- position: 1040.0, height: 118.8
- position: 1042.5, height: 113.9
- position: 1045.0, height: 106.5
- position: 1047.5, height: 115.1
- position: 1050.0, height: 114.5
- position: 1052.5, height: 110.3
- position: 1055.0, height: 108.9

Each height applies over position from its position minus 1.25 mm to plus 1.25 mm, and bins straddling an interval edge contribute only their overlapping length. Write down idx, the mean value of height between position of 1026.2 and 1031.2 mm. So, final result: 99.2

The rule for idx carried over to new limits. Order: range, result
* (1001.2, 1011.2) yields 101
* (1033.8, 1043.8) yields 113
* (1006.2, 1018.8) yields 100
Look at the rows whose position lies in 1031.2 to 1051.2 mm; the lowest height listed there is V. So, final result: 102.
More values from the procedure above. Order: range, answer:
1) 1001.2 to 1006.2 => 99.21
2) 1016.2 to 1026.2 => 101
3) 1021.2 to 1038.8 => 99.15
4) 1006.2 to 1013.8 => 99.12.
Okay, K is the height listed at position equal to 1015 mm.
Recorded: 97.1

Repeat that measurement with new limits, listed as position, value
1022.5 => 103.1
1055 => 108.9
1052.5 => 110.3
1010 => 99.12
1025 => 101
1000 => 93.84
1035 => 112.9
